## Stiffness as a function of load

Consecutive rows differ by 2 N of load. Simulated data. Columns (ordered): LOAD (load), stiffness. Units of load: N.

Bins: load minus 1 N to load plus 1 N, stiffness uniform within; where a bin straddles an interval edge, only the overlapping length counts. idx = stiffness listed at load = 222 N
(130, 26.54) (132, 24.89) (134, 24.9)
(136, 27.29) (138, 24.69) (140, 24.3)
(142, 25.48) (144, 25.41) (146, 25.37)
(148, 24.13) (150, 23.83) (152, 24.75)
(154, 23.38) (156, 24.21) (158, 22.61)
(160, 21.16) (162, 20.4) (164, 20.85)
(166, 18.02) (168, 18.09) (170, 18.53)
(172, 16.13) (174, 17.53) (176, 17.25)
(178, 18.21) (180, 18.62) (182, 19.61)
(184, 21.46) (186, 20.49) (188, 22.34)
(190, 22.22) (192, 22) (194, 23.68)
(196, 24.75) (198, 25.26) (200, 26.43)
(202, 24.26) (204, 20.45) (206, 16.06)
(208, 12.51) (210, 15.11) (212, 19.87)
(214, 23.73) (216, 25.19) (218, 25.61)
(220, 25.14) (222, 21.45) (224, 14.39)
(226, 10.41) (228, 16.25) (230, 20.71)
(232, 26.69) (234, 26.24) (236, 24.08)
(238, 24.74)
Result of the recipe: 21.45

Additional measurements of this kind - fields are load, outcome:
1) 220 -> 25.14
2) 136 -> 27.29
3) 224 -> 14.39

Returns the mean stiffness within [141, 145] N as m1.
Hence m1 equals 25.4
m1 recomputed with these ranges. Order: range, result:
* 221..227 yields 15.4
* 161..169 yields 19.3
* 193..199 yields 24.6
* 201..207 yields 20.3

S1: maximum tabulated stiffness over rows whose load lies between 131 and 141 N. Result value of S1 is 27.29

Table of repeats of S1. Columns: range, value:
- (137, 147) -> 25.48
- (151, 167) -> 24.75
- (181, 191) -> 22.34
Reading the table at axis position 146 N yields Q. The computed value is 25.37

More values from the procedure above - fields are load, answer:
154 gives 23.38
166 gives 18.02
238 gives 24.74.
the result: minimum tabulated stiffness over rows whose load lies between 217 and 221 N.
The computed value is 25.14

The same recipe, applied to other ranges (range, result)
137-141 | 24.3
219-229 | 10.41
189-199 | 22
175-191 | 17.25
